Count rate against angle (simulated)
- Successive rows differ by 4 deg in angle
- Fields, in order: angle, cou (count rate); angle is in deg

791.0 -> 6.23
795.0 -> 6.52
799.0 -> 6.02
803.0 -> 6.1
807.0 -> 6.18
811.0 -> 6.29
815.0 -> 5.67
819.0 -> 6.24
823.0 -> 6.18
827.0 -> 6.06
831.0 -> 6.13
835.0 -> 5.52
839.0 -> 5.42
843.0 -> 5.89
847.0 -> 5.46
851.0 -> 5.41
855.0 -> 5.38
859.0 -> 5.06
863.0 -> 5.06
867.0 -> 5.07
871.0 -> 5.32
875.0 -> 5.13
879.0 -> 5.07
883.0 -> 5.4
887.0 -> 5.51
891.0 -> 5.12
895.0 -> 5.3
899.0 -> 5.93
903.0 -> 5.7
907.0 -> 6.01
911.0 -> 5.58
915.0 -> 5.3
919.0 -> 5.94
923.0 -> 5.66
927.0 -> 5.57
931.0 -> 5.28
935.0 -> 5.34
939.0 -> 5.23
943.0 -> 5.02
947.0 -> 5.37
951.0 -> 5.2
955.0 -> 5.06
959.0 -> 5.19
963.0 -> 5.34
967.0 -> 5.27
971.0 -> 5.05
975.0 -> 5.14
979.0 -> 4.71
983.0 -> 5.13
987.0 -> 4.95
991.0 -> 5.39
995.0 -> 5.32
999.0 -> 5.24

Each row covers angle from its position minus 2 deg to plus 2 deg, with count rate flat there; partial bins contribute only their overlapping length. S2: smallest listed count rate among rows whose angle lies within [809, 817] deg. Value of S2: 5.67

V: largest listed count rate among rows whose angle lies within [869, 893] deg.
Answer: 5.51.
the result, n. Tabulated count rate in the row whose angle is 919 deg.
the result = 5.94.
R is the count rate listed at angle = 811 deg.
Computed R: 6.29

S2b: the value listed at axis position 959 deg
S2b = 5.19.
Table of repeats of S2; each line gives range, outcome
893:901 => 5.3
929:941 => 5.23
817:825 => 6.18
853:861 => 5.06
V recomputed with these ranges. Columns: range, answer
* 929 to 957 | 5.37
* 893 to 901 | 5.93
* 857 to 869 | 5.07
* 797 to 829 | 6.29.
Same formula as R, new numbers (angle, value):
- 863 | 5.06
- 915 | 5.3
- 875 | 5.13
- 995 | 5.32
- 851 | 5.41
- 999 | 5.24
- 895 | 5.3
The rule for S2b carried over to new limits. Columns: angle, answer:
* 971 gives 5.05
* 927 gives 5.57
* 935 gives 5.34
